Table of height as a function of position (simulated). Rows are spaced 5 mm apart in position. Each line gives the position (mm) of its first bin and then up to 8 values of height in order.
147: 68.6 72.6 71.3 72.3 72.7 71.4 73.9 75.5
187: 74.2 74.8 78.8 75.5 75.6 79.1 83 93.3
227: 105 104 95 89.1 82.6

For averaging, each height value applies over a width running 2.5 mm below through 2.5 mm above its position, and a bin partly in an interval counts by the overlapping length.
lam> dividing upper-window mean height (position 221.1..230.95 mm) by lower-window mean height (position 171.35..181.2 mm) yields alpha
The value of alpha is 1.4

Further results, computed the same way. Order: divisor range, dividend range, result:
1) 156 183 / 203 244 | 1.24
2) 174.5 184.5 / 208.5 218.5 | 1.08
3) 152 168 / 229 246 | 1.32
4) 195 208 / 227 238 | 1.32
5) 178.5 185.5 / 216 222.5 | 1.17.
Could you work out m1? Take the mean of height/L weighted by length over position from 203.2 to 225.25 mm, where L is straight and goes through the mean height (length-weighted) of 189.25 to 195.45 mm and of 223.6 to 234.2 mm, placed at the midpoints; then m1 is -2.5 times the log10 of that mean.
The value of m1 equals 0.12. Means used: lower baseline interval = 75.4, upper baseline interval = 104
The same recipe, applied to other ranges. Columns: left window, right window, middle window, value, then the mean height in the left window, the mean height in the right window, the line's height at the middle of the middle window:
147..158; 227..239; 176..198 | 0.117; 71.3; 101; 83.9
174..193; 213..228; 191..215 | 0.084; 74.5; 91.2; 83.3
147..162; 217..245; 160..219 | 0.094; 71.5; 95.7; 82.6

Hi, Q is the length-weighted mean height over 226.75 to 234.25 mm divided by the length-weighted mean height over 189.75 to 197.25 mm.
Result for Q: 1.4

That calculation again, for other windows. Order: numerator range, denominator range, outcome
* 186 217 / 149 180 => 1.06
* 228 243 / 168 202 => 1.31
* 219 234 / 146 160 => 1.41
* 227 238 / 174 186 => 1.36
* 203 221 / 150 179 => 1.11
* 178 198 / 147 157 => 1.06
